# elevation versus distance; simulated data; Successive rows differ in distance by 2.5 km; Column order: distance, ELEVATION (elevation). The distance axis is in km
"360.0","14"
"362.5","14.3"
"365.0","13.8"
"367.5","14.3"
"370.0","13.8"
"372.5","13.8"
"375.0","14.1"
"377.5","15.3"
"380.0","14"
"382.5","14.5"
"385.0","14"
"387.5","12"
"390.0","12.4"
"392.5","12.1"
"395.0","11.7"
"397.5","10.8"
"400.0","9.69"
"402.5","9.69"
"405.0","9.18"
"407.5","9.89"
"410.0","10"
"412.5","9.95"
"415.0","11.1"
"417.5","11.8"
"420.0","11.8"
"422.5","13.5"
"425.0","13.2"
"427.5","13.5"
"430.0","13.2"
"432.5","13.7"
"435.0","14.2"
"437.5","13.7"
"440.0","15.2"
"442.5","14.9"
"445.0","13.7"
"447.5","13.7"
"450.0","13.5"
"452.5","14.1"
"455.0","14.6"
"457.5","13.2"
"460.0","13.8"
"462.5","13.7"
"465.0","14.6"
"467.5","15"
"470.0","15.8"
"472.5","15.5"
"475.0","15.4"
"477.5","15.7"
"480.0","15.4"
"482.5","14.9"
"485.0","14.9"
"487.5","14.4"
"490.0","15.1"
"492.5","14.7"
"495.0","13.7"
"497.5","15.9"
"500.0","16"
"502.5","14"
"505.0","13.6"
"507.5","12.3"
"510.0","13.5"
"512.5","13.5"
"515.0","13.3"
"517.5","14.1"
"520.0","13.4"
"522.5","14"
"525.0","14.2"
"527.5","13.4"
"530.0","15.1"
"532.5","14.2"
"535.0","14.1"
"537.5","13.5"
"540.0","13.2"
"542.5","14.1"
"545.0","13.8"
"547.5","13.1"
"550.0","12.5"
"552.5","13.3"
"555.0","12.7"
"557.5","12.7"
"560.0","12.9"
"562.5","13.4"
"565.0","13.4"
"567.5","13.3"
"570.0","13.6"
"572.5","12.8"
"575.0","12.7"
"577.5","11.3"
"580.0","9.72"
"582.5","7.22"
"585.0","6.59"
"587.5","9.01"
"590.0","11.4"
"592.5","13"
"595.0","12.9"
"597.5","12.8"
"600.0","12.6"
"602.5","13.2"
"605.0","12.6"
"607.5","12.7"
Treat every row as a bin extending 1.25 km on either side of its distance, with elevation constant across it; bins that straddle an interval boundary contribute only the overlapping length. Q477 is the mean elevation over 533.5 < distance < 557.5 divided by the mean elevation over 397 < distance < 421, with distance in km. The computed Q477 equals 1.29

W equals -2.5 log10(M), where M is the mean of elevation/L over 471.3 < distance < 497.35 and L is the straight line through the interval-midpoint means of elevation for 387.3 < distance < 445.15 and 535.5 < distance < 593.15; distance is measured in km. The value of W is -0.232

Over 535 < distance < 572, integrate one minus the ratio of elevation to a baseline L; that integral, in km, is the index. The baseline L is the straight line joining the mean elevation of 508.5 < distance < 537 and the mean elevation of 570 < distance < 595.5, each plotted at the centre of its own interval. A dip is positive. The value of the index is -3.1 km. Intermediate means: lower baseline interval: 13.9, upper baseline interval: 10.7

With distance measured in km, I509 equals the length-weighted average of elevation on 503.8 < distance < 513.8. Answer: 13.2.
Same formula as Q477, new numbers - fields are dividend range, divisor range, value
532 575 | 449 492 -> 0.91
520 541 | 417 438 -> 1.06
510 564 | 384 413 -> 1.24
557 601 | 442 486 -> 0.80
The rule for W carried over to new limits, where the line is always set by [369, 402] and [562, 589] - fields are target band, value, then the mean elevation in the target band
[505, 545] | -0.18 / 13.7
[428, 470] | -0.15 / 14.1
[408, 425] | 0.10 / 11.4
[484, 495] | -0.22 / 14.7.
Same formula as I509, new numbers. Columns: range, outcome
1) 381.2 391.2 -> 13.2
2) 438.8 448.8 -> 14.4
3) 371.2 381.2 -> 14.3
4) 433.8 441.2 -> 14.4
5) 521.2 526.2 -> 14.1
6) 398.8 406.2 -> 9.52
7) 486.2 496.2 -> 14.5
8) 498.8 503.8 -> 15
